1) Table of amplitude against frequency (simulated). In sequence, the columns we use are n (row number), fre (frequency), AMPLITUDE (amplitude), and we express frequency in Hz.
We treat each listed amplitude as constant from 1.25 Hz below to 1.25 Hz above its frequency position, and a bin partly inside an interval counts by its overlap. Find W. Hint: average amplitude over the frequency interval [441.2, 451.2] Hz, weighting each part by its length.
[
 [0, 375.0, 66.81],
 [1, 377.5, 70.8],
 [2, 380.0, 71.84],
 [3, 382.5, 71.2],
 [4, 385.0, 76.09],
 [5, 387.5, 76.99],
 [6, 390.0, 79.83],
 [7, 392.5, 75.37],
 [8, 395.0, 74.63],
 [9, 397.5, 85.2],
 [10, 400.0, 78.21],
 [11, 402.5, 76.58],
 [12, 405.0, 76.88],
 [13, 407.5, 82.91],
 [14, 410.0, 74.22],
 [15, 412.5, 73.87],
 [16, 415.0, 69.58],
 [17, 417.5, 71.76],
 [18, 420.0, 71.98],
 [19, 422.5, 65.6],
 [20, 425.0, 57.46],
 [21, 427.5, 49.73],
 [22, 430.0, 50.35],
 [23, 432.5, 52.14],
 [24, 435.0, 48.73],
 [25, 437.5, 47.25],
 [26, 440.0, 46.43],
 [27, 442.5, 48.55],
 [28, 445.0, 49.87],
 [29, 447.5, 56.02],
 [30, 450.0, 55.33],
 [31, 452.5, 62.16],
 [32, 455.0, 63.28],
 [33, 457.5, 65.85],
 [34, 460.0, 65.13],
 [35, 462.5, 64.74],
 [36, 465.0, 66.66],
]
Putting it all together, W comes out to 52.4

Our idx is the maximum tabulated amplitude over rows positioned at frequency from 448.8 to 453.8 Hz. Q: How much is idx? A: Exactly 62.16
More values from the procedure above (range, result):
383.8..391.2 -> 79.83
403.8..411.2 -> 82.91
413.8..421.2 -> 71.98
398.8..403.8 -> 78.21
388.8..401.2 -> 85.2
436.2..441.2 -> 47.25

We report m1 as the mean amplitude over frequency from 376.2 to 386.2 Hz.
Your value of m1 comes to 72.4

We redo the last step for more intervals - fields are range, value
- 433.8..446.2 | 48.2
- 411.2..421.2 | 71.8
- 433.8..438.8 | 48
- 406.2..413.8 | 77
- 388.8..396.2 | 76.6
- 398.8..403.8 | 77.4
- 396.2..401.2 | 81.7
